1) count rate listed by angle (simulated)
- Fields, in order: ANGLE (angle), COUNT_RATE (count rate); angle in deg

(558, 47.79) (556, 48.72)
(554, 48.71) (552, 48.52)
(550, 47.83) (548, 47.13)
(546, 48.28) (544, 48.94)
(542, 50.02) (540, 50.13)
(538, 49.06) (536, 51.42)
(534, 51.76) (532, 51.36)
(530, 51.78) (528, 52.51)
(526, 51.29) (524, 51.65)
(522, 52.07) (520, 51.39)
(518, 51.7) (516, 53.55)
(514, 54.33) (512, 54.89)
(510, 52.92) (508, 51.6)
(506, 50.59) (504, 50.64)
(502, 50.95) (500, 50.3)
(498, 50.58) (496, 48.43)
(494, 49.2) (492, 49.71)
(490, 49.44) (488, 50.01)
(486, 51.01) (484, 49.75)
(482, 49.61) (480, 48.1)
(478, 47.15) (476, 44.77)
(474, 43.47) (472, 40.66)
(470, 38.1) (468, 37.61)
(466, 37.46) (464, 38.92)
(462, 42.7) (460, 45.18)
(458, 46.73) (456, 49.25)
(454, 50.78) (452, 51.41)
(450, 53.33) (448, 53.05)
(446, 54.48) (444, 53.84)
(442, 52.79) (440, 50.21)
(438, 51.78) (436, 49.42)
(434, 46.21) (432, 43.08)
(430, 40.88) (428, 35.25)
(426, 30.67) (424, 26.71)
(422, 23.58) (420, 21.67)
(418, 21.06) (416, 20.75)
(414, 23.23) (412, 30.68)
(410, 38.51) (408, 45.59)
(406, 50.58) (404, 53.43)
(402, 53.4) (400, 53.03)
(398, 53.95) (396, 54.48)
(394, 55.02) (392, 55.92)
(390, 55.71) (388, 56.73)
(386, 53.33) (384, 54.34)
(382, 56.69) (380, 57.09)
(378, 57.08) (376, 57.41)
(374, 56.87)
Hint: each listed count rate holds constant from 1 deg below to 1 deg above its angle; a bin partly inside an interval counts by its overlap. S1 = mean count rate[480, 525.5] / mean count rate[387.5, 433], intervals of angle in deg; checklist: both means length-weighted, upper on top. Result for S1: 1.25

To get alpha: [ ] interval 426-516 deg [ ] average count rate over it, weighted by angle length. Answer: 47.8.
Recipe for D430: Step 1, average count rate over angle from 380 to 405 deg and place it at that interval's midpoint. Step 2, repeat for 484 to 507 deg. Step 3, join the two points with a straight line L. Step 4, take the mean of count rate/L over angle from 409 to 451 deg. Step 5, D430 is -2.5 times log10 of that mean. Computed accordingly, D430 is 0.33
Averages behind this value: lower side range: 54.8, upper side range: 50.1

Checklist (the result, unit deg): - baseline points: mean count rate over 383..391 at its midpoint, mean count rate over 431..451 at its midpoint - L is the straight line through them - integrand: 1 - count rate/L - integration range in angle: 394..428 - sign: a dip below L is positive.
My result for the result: 9.8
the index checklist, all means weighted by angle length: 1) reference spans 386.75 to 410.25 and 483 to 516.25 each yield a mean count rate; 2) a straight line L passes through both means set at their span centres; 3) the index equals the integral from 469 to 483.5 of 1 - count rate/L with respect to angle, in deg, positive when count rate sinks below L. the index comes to 1.9 deg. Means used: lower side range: 52.6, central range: 44.7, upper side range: 51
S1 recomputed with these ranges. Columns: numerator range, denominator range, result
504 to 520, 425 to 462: 1.11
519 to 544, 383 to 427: 1.21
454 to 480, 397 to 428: 1.19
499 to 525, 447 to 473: 1.16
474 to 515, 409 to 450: 1.29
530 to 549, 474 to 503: 1.02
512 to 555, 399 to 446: 1.26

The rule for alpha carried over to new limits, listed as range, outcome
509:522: 53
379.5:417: 48.4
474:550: 50.4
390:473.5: 43.5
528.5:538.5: 51.2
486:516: 51.1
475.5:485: 48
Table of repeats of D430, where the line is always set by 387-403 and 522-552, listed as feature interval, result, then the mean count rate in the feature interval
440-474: 0.13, 46.7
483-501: 0.04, 49.8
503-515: -0.03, 52.5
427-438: 0.22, 43.8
